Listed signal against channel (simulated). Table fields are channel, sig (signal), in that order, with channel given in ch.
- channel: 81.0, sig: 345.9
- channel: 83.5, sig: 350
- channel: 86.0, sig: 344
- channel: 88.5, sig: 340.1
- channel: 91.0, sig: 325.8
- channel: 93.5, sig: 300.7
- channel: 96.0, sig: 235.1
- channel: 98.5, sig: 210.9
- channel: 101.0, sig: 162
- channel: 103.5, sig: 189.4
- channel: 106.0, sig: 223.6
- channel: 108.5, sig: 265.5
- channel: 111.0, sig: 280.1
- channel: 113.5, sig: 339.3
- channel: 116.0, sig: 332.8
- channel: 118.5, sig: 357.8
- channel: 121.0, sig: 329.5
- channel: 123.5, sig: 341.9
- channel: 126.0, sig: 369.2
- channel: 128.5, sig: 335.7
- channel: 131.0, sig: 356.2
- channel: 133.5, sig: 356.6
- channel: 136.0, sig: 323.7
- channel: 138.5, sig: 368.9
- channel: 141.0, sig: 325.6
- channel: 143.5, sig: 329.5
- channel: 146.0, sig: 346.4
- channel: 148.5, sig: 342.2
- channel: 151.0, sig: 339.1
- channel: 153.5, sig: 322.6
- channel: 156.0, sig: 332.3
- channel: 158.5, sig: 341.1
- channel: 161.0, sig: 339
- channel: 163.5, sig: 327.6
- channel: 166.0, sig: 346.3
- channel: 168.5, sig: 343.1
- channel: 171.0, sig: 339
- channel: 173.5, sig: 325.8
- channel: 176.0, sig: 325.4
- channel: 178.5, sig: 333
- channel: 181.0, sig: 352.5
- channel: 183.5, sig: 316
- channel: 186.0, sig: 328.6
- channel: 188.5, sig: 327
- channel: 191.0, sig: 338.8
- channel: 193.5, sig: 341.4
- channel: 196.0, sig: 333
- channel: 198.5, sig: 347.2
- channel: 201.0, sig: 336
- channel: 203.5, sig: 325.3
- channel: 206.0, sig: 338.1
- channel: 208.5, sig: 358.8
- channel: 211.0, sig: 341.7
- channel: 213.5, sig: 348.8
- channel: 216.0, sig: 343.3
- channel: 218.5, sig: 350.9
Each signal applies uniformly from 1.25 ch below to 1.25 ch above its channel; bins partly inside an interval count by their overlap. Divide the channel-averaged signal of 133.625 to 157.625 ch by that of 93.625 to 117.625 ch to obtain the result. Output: 1.34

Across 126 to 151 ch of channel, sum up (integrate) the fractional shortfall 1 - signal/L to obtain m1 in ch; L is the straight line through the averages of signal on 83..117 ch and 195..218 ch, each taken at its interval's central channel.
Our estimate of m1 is -3.7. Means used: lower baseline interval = 277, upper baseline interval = 342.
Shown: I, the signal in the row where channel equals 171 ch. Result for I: 339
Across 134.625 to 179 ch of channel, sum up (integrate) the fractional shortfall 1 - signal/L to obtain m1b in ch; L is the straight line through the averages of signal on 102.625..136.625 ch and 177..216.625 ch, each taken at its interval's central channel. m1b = -1.4 ch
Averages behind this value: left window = 316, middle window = 336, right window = 338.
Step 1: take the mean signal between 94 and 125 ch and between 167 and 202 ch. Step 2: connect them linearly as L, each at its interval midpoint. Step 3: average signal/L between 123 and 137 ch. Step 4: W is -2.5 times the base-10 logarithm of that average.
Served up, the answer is -0.20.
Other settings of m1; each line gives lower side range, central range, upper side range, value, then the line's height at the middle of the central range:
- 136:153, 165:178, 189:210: 0.2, 340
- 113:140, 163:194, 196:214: 0.8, 343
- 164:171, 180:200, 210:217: 0.5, 343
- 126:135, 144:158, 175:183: 0.3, 345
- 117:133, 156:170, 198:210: 0.2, 345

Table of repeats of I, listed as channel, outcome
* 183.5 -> 316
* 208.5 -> 358.8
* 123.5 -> 341.9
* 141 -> 325.6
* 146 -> 346.4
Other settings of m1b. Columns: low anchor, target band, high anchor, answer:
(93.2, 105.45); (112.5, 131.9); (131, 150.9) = -4.2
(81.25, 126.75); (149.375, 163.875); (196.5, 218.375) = -0.7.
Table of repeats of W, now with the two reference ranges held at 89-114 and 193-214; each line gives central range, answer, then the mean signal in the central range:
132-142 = -0.21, 344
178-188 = -0.03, 332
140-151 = -0.16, 337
